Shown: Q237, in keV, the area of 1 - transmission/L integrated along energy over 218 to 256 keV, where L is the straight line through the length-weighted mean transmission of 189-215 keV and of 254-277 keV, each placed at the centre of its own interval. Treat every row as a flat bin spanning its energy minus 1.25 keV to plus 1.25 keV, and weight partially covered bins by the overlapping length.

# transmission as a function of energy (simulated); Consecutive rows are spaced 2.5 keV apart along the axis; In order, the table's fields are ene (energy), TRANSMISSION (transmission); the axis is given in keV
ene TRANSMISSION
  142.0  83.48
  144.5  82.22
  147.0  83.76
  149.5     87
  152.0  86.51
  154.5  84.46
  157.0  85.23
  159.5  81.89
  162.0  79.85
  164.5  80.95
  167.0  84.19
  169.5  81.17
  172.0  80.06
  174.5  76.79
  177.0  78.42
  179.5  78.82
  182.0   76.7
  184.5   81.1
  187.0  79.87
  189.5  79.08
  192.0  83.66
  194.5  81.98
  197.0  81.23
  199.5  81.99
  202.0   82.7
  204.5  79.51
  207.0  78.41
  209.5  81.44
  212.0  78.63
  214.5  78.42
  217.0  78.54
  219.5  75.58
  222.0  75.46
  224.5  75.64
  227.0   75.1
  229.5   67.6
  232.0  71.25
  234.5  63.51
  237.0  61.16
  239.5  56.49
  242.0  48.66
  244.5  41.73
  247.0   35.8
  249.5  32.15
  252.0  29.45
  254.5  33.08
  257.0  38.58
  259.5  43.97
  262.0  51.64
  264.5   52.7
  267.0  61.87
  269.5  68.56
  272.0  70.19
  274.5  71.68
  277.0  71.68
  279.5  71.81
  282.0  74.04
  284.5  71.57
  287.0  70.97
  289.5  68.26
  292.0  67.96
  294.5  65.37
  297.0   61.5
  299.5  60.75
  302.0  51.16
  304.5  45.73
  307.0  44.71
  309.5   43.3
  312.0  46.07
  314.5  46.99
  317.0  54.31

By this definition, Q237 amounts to 6.7 keV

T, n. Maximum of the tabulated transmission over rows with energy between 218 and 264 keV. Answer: 75.64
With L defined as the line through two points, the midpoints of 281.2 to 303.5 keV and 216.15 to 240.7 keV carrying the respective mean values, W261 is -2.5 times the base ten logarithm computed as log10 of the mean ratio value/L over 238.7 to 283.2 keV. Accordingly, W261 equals 0.26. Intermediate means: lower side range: 69.9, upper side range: 65.3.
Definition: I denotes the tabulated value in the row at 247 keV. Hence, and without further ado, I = 35.8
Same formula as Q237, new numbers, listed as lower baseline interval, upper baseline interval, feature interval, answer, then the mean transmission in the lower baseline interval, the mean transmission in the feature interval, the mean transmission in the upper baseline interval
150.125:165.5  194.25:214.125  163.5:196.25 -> 0.72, 83.3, 80.2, 80.6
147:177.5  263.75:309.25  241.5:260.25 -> 8.60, 82.4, 37.3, 63.6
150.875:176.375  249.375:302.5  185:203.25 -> -1.37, 82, 81.5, 59.3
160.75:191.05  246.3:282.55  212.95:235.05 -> -2.76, 79.8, 73.8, 53.7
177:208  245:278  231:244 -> 0.45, 80.4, 58.9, 50.5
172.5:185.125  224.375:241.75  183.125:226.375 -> -4.38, 78.3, 79.5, 65.6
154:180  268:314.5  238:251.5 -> 5.21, 81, 42.6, 62.1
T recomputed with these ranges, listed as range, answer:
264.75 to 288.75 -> 74.04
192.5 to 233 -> 82.7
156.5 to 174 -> 85.23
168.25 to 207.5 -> 83.66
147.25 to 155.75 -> 87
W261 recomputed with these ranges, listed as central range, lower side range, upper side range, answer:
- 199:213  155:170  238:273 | -0.214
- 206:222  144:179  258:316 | -0.077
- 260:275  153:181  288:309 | 0.031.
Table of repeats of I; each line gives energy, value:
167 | 84.19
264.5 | 52.7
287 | 70.97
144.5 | 82.22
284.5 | 71.57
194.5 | 81.98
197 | 81.23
